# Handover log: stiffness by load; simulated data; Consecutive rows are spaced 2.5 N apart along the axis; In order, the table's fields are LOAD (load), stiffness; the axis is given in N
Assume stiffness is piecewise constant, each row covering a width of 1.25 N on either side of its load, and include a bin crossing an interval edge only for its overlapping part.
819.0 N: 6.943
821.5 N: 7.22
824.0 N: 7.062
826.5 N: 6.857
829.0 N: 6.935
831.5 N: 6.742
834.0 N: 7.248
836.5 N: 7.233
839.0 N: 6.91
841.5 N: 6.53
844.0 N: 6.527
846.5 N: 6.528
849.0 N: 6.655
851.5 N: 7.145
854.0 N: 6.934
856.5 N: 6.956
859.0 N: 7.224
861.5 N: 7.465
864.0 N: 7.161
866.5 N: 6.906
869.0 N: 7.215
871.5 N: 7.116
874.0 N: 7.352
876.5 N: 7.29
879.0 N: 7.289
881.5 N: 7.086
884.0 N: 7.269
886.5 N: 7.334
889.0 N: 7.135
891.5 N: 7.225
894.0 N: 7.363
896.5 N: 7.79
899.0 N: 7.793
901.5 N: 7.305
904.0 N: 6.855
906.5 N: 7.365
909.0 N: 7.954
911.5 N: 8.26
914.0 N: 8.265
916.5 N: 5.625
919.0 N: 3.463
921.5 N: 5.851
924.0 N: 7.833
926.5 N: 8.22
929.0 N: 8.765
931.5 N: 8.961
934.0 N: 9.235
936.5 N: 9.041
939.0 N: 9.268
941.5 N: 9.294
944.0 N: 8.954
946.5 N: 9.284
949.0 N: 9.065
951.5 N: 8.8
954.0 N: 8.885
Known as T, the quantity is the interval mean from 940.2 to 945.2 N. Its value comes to 9.13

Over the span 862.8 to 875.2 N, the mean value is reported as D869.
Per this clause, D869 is 7.15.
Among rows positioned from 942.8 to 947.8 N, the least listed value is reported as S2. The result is 8.954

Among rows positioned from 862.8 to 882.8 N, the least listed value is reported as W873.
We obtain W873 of 6.906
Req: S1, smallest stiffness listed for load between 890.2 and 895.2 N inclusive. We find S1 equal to 7.225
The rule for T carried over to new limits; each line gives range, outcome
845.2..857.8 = 6.84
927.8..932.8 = 8.87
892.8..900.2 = 7.65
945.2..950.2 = 9.17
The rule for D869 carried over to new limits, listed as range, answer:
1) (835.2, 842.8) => 6.89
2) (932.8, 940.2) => 9.18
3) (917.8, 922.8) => 4.7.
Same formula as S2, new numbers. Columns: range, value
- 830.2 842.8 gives 6.53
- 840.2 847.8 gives 6.527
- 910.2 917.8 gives 5.625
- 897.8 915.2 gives 6.855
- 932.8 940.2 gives 9.041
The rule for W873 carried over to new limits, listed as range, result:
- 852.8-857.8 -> 6.934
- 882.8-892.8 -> 7.135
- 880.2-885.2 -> 7.086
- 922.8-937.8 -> 7.833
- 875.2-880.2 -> 7.289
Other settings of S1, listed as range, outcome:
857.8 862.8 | 7.224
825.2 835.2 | 6.742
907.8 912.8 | 7.954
